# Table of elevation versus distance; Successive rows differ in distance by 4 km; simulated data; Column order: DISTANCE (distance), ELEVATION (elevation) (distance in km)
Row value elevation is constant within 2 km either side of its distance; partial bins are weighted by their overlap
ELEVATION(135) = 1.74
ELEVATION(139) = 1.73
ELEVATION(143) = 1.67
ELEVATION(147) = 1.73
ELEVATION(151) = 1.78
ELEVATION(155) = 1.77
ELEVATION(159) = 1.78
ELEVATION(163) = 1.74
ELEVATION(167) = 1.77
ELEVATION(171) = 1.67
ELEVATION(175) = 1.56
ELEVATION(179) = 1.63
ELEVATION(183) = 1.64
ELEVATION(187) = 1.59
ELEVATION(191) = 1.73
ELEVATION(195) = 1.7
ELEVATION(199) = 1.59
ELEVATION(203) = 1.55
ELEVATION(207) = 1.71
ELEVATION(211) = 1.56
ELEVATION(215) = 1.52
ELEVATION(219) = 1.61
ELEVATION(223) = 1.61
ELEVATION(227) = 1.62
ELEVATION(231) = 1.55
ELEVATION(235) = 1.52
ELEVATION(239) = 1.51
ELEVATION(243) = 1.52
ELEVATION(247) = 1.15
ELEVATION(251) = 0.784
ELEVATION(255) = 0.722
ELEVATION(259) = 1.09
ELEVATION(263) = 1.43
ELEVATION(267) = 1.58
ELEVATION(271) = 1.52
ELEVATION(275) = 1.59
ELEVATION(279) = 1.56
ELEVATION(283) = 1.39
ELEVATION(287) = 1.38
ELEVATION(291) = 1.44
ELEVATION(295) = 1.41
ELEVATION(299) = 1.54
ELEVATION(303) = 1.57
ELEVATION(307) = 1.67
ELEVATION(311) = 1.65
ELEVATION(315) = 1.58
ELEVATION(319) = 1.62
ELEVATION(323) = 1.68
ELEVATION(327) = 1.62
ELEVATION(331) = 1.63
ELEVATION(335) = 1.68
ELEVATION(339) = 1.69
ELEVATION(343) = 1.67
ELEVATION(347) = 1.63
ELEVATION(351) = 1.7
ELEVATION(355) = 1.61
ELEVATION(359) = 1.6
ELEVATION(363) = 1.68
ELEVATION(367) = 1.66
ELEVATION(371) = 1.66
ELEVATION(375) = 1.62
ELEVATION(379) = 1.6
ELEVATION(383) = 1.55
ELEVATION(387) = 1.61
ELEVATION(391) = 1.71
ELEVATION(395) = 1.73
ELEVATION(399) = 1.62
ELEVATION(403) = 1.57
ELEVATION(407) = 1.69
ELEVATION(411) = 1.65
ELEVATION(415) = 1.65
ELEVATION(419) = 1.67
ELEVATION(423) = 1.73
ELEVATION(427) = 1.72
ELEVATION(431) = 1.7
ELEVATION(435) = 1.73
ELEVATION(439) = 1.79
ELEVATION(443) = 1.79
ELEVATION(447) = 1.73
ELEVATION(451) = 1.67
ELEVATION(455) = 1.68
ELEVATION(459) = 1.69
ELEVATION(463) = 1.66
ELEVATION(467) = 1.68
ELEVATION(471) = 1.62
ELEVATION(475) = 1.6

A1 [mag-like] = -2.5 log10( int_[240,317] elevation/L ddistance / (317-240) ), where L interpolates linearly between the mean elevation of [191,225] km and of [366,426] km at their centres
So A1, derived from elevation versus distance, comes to 0.163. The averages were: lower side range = 1.61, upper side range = 1.65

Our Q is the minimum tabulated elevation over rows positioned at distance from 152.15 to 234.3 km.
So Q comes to 1.52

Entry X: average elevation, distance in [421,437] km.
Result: 1.72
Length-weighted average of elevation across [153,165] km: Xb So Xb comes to 1.76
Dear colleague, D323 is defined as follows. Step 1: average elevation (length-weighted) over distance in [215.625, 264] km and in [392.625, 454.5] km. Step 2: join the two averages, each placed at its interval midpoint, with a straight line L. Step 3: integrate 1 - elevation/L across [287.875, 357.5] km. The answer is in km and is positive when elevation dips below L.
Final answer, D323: -4.8 km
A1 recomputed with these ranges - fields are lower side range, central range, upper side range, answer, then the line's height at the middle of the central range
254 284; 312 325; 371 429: -0.10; 1.48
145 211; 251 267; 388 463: 0.46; 1.68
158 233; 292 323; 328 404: 0.04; 1.64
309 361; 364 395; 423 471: 0.02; 1.67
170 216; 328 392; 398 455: 0.02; 1.67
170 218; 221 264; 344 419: 0.23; 1.63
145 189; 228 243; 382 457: 0.11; 1.69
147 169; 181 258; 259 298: 0.10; 1.61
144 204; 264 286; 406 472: 0.12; 1.69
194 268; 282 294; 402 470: 0.08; 1.51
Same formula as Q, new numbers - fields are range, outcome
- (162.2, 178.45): 1.56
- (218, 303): 0.722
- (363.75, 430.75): 1.55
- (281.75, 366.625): 1.38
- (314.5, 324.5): 1.58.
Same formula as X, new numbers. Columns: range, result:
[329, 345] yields 1.67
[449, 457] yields 1.67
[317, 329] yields 1.64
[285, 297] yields 1.41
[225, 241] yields 1.55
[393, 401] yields 1.68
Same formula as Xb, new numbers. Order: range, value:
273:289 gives 1.48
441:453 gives 1.73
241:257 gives 1.04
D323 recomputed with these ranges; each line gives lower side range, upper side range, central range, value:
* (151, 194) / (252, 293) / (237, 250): 1.0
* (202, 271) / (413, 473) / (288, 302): 0.3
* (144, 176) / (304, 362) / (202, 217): 1.0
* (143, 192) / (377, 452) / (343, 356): 0.2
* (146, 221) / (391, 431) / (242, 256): 5.3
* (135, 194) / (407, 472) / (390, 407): 0.4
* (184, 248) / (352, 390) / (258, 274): 1.5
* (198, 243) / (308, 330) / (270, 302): 2.6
